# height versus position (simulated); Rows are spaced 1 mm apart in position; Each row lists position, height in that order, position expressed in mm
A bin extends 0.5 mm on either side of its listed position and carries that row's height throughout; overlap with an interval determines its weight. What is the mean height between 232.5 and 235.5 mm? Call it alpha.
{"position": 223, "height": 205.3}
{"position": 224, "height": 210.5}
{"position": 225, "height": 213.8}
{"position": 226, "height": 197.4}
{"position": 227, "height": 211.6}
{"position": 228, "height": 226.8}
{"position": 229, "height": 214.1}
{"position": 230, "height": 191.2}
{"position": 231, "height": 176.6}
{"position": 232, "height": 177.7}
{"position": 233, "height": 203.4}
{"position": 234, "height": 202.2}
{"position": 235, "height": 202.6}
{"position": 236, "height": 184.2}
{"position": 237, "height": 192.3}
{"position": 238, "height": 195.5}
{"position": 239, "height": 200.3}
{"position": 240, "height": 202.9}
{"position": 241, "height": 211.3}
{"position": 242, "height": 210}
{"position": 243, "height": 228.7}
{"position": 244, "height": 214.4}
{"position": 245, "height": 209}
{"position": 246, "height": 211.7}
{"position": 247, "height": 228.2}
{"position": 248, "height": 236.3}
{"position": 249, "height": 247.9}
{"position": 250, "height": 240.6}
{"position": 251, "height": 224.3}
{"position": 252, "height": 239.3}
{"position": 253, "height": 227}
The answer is 203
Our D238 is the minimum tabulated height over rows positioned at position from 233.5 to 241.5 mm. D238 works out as 184.2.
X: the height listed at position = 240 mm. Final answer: 202.9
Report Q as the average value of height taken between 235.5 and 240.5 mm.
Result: 195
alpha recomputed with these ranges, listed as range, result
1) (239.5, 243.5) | 213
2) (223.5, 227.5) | 208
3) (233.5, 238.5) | 195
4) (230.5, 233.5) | 186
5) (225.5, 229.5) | 212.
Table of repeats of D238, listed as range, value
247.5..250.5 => 236.3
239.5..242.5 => 202.9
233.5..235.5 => 202.2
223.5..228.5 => 197.4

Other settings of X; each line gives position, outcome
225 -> 213.8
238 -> 195.5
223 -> 205.3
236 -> 184.2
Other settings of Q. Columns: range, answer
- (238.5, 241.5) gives 205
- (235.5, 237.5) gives 188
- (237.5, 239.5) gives 198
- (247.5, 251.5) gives 237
